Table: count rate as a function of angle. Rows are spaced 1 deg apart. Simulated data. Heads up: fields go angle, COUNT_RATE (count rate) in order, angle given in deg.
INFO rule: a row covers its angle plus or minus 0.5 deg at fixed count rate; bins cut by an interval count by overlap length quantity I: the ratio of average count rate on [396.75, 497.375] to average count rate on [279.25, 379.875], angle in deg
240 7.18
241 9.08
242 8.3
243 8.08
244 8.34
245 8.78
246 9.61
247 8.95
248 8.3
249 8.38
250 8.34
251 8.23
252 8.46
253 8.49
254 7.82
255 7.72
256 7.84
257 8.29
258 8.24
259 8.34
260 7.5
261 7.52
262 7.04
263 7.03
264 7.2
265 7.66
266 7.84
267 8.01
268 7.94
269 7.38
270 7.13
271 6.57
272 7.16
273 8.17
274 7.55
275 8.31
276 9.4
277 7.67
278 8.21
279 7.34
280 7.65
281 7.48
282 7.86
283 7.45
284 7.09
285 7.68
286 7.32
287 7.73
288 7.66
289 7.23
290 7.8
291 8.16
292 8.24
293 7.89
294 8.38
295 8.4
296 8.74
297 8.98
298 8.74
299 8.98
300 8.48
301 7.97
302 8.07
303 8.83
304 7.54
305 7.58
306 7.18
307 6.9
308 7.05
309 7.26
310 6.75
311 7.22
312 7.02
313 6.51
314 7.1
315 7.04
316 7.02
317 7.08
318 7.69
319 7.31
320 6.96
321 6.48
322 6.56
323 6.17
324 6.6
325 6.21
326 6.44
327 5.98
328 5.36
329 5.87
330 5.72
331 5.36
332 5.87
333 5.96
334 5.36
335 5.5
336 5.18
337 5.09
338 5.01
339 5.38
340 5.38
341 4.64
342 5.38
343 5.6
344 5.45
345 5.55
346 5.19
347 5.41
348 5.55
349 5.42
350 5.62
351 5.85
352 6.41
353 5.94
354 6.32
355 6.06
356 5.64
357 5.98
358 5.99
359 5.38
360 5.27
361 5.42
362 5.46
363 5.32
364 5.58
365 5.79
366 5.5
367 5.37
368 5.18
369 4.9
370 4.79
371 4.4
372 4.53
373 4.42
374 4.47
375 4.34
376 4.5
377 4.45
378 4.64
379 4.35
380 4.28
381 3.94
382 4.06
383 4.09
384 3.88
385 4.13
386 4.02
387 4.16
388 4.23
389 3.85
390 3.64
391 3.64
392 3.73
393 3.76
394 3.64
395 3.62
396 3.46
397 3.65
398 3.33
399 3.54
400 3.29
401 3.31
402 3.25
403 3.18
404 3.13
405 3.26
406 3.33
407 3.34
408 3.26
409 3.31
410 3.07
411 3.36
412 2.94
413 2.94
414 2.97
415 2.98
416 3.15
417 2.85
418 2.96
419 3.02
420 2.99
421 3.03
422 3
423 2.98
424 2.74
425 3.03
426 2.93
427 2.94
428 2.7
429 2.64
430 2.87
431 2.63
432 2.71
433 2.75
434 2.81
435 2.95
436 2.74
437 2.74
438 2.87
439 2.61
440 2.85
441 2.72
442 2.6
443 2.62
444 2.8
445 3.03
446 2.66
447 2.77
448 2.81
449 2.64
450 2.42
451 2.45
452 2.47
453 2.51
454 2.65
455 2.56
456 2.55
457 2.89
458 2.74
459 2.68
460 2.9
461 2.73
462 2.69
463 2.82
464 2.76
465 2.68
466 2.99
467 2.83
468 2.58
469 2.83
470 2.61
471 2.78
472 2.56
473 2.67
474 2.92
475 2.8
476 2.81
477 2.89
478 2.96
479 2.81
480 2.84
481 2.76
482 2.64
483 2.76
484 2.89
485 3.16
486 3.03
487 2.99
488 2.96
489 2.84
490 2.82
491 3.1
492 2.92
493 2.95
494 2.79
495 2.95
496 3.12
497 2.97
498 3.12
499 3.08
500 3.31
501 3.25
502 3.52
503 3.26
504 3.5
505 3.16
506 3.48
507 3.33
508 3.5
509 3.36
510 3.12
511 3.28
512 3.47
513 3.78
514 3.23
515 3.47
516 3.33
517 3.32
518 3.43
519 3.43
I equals 0.45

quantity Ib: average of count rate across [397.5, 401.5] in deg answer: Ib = 3.37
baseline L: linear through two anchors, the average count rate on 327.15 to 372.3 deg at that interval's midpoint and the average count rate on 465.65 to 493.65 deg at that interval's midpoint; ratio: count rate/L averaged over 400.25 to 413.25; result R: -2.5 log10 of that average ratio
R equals 0.32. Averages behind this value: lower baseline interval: 5.47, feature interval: 3.21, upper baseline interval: 2.85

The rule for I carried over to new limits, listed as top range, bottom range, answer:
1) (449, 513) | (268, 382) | 0.45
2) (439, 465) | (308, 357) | 0.44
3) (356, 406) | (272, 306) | 0.54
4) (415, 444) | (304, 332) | 0.42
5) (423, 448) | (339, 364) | 0.50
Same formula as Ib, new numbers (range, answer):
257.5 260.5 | 8.03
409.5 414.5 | 3.06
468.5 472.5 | 2.69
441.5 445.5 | 2.76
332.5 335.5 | 5.61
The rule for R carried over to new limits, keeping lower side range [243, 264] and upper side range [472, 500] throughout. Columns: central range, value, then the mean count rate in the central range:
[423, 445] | 0.41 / 2.78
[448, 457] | 0.39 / 2.57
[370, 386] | 0.23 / 4.31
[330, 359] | 0.09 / 5.57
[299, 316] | -0.08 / 7.44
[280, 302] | -0.10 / 8.01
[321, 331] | 0.07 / 6.08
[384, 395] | 0.30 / 3.87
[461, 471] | 0.22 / 2.75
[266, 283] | -0.01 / 7.73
